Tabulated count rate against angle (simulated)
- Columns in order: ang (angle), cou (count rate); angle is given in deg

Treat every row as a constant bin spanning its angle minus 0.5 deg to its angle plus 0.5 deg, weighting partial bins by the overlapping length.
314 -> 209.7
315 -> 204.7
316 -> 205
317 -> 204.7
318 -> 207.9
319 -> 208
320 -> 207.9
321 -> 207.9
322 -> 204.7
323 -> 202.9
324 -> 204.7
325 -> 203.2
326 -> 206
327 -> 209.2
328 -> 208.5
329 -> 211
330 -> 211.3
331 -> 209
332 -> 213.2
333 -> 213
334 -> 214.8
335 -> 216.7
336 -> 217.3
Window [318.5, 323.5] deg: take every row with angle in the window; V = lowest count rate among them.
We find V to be 202.9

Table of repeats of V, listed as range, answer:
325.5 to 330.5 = 206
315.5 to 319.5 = 204.7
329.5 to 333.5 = 209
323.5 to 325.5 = 203.2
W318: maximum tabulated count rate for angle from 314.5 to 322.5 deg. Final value 208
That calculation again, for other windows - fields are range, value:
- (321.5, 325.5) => 204.7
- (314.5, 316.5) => 205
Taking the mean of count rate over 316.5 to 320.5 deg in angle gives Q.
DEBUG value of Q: 207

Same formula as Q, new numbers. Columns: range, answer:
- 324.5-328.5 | 207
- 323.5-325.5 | 204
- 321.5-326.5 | 204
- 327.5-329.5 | 210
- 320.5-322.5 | 206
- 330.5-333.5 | 212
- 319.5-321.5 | 208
